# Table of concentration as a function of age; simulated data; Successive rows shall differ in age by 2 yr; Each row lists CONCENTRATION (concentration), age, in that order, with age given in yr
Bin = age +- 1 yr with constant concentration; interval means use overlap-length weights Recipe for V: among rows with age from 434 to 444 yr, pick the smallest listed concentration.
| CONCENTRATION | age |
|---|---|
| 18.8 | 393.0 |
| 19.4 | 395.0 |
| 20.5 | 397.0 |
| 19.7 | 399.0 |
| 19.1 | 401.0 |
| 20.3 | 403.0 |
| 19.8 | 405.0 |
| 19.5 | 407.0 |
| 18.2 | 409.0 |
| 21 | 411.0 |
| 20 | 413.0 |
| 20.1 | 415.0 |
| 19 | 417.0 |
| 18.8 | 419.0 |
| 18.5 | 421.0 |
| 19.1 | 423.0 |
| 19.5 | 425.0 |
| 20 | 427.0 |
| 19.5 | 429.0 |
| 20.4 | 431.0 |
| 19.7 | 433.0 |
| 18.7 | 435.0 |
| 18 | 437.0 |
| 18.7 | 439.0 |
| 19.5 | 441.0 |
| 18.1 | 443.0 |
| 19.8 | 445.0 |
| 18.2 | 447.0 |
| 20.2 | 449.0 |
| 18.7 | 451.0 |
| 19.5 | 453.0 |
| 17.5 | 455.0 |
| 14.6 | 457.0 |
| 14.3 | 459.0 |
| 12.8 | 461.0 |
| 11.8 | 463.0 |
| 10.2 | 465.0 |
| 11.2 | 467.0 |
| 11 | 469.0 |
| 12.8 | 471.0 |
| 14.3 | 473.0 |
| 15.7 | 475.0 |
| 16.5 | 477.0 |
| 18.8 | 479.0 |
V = 18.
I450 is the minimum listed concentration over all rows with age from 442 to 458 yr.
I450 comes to 14.6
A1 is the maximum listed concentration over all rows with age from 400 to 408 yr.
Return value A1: 20.3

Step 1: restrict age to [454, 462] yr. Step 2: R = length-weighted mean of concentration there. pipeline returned 14.8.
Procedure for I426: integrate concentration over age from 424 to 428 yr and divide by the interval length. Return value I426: 19.8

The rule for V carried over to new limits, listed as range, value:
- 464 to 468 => 10.2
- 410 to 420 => 18.8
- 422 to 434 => 19.1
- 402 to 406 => 19.8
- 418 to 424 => 18.5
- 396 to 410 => 18.2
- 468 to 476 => 11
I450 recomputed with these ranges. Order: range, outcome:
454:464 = 11.8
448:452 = 18.7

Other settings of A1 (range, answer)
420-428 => 20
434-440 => 18.7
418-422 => 18.8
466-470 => 11.2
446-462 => 20.2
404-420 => 21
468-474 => 14.3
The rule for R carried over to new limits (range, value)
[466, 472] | 11.7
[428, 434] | 19.9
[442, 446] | 19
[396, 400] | 20.1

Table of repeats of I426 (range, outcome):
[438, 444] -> 18.8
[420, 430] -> 19.3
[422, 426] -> 19.3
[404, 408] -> 19.6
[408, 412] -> 19.6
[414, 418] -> 19.6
